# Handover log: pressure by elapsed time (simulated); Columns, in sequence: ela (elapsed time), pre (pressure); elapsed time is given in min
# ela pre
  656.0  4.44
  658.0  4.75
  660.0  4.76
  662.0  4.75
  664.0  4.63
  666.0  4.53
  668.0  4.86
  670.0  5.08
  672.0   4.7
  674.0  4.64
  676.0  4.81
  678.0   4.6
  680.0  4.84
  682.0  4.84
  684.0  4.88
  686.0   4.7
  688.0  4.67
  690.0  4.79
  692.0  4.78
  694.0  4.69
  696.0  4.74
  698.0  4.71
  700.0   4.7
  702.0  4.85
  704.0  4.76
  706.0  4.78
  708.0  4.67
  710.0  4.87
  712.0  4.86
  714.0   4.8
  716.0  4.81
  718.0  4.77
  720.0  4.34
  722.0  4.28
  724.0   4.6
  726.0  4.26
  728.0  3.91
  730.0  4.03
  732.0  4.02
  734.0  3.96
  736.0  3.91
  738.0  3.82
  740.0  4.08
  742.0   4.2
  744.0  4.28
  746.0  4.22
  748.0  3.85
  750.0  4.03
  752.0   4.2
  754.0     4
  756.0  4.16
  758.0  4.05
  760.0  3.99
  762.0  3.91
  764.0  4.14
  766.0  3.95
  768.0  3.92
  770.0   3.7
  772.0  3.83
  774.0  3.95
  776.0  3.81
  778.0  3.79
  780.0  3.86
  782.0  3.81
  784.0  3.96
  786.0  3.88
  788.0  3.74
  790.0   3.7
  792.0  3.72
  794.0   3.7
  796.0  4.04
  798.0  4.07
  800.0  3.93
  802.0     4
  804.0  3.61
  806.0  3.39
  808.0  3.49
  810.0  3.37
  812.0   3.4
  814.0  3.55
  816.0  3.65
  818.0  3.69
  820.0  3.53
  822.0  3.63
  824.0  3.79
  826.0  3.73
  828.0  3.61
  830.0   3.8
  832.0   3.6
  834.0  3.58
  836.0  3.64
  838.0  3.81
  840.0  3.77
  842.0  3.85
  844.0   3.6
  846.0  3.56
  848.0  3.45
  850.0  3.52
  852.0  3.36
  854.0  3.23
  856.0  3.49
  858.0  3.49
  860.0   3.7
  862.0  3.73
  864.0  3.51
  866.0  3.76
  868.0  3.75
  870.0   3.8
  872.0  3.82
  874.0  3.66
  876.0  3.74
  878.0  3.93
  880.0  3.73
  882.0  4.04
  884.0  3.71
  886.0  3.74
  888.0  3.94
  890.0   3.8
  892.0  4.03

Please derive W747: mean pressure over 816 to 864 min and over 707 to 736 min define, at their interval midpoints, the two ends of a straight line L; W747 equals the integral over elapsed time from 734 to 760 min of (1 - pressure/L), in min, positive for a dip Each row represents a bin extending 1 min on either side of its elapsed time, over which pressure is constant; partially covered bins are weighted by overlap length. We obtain 1.2 min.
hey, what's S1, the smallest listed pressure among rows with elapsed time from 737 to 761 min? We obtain 3.82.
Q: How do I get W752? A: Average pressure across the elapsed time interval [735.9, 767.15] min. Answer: 4.05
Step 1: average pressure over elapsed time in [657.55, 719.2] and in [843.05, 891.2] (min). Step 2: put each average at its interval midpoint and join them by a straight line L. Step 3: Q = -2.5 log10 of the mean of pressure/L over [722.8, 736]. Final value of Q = 0.10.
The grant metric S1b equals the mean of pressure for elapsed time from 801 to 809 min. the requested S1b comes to 3.62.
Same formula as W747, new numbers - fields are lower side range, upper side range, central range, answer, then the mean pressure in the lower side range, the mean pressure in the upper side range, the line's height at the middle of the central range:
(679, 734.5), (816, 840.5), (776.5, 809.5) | 1.4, 4.61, 3.68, 3.95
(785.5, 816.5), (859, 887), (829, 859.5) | 1.2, 3.7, 3.76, 3.74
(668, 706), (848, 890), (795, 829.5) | 2.9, 4.77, 3.68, 4.02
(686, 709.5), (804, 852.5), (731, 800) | 3.3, 4.74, 3.6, 4.15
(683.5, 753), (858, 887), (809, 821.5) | 1.5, 4.45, 3.75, 4.01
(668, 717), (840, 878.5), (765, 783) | 1.6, 4.78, 3.63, 4.22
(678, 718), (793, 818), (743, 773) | 1.1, 4.77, 3.68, 4.16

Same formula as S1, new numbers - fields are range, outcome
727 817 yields 3.37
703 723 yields 4.28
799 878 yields 3.23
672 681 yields 4.6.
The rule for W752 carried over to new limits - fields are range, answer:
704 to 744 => 4.37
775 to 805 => 3.84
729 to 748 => 4.05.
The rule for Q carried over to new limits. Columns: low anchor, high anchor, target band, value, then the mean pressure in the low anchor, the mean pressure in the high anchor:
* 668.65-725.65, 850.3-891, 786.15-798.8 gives 0.090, 4.73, 3.69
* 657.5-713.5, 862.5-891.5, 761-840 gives 0.116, 4.76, 3.78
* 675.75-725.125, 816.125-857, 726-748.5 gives 0.098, 4.72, 3.61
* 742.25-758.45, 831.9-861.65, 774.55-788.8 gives 0.026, 4.11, 3.58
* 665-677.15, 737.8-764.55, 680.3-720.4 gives -0.058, 4.77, 4.07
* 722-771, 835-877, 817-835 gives 0.025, 4.05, 3.63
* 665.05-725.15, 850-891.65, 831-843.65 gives 0.055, 4.73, 3.7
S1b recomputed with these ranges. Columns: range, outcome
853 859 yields 3.4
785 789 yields 3.81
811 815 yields 3.47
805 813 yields 3.41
